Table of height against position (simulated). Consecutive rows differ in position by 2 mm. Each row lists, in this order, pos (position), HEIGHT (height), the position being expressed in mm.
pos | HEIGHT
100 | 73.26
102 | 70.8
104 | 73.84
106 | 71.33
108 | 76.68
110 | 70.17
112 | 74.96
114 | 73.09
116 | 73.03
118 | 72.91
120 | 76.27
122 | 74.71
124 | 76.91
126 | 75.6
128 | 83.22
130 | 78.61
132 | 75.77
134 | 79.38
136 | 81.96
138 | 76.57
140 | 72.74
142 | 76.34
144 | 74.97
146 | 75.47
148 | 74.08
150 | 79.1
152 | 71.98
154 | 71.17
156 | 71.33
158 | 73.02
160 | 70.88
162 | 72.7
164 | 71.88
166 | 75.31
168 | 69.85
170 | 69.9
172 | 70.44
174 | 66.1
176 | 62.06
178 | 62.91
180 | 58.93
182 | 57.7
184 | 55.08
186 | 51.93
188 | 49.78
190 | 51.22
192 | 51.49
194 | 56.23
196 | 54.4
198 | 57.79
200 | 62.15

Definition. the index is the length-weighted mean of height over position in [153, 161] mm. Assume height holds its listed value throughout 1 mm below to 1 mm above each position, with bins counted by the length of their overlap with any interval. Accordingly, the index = 71.6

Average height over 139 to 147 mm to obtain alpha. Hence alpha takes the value 74.9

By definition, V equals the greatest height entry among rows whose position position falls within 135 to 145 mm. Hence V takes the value 81.96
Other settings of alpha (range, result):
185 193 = 51.1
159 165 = 71.8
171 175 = 68.3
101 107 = 72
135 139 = 79.3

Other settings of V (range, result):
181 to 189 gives 57.7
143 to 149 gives 75.47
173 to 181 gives 66.1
